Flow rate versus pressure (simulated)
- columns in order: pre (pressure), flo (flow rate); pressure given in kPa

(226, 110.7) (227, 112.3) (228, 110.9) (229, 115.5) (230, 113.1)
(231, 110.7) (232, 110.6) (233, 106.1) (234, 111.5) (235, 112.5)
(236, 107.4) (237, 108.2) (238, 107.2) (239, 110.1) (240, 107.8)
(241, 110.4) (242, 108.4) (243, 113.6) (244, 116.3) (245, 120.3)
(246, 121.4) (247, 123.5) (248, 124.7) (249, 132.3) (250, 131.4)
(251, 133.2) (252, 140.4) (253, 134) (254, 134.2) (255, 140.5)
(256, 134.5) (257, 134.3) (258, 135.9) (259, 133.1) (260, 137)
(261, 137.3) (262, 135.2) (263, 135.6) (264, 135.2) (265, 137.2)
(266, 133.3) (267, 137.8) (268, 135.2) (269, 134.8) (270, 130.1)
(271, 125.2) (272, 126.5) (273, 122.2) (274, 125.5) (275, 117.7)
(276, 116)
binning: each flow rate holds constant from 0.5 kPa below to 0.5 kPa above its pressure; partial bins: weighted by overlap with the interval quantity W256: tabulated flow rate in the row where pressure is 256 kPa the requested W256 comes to 134.5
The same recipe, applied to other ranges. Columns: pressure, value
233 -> 106.1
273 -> 122.2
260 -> 137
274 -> 125.5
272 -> 126.5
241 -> 110.4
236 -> 107.4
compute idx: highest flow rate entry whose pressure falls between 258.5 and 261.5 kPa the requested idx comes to 137.3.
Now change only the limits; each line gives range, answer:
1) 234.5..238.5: 112.5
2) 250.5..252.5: 140.4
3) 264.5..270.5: 137.8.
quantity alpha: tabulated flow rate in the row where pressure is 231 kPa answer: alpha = 110.7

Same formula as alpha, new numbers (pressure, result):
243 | 113.6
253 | 134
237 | 108.2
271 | 125.2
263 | 135.6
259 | 133.1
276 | 116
